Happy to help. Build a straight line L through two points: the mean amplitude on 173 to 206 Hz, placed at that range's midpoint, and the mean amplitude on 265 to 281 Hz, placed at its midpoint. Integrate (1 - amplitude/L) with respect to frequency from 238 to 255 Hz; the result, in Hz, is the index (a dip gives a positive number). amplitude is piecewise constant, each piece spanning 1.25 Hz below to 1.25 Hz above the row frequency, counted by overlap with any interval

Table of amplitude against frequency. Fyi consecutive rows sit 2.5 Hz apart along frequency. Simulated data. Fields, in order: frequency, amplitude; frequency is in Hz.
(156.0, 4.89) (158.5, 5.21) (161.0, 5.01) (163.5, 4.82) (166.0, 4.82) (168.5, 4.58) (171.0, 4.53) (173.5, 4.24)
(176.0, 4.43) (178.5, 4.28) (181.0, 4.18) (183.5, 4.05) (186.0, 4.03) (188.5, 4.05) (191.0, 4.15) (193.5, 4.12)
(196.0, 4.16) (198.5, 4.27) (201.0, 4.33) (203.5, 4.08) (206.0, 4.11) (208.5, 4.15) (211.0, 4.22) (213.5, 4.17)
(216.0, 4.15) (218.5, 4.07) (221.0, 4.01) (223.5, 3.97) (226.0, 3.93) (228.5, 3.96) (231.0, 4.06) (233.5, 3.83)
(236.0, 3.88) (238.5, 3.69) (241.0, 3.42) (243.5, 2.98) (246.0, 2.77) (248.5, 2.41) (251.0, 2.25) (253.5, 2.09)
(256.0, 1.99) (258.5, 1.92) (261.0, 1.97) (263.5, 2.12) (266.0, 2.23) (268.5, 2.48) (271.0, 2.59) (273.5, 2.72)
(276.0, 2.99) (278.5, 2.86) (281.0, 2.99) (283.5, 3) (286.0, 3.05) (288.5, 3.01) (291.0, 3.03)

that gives 2.2 Hz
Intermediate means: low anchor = 4.18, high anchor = 2.68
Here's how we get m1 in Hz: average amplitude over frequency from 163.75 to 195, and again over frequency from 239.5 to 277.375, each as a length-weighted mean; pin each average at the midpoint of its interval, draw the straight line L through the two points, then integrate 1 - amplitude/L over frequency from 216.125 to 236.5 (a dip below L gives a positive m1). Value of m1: -4.85 Hz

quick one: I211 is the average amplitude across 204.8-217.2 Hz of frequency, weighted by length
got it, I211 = 4.16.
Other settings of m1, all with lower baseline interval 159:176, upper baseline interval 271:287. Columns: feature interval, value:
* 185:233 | -1.13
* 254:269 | 5.09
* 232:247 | 0.38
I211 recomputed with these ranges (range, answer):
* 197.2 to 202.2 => 4.3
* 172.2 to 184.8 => 4.24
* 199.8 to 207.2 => 4.17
